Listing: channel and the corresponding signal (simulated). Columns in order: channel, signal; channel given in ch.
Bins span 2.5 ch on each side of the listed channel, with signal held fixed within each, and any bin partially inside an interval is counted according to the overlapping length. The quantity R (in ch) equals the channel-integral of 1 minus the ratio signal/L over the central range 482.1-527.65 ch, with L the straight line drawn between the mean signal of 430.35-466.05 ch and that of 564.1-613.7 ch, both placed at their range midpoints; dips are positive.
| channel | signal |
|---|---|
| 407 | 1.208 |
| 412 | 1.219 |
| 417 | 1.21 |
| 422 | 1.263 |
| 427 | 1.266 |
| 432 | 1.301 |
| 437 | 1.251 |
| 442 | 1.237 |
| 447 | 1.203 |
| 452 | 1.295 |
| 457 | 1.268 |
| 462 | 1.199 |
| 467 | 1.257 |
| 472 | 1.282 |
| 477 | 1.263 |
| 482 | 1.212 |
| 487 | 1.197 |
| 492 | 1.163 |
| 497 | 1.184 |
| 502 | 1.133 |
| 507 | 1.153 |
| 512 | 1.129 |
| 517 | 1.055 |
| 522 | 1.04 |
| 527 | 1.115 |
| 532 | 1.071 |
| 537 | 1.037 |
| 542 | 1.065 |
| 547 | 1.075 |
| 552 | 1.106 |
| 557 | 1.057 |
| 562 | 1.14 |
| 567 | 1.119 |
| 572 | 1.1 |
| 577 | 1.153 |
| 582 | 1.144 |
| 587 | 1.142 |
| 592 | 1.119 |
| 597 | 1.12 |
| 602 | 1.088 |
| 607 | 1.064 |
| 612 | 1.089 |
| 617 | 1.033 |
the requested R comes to 2.3 ch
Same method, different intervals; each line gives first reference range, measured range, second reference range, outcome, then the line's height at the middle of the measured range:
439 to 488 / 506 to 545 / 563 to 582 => 3.22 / 1.18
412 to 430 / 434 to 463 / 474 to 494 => -0.37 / 1.23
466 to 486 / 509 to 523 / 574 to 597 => 1.47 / 1.21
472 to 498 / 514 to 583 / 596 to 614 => 3.33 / 1.15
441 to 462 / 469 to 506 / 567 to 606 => 0.28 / 1.21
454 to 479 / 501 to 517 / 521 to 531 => 0.08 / 1.13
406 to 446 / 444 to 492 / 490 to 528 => -2.27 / 1.18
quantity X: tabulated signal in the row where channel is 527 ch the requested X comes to 1.115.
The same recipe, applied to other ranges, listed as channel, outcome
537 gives 1.037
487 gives 1.197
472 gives 1.282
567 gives 1.119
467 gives 1.257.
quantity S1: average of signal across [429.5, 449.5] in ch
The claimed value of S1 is 1.25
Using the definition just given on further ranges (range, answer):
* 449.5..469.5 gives 1.25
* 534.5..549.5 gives 1.06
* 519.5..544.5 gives 1.07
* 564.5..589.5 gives 1.13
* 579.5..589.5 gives 1.14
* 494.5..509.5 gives 1.16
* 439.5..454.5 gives 1.25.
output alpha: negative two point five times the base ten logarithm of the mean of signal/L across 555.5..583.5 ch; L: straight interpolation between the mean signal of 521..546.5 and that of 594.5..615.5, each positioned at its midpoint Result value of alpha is -0.04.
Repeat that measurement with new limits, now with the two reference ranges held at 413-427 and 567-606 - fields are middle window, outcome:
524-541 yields 0.08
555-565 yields 0.04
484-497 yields 0.01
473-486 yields -0.04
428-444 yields -0.03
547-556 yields 0.06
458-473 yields -0.03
